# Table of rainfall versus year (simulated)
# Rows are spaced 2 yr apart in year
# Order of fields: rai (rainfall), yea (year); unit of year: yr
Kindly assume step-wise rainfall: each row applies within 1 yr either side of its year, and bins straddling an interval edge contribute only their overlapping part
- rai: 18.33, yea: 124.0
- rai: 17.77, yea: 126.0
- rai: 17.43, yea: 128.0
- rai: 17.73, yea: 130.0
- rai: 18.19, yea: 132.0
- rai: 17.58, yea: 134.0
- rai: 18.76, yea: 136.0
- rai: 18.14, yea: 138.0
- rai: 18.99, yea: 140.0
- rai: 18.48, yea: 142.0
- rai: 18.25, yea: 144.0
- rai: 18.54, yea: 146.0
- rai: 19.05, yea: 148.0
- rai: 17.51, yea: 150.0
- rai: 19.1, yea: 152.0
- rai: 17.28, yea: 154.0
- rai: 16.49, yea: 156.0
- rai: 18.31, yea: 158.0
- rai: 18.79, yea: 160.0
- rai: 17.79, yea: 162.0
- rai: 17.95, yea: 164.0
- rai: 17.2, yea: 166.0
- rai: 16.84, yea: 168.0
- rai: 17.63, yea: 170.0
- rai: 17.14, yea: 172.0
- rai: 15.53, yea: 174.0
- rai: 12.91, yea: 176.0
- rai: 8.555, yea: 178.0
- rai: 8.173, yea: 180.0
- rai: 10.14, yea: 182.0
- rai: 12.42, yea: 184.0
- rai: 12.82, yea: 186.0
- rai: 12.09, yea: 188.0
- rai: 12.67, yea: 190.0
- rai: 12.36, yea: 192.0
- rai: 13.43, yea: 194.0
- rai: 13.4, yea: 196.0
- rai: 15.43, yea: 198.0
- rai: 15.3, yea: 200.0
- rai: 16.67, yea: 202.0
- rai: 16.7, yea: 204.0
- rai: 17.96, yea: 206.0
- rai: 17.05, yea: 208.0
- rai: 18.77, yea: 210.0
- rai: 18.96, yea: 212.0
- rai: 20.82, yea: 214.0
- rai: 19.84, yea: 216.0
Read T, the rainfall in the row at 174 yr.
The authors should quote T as 15.53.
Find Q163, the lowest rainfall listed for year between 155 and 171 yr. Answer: 16.49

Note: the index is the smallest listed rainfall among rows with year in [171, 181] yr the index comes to 8.173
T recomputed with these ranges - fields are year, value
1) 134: 17.58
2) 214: 20.82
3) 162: 17.79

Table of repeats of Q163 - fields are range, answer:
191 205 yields 12.36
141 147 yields 18.25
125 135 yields 17.43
